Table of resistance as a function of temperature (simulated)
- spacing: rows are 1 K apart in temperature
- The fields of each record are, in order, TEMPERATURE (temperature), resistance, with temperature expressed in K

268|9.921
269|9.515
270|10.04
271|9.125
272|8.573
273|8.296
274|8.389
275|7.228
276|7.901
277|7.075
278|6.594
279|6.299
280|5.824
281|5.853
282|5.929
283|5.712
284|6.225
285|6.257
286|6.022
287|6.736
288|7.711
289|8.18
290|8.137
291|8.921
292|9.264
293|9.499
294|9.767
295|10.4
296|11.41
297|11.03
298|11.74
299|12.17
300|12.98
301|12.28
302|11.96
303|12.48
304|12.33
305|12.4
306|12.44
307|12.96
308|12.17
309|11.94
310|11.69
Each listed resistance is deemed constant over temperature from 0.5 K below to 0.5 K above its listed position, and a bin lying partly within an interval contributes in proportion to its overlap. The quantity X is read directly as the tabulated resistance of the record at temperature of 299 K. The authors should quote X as 12.17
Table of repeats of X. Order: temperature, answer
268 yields 9.921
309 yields 11.94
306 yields 12.44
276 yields 7.901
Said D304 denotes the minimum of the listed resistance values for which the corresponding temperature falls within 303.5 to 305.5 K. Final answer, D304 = 12.33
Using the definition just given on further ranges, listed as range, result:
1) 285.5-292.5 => 6.022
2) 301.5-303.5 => 11.96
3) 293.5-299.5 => 9.767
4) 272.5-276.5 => 7.228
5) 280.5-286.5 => 5.712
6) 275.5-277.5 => 7.075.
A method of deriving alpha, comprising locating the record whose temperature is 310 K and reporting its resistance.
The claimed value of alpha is 11.69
